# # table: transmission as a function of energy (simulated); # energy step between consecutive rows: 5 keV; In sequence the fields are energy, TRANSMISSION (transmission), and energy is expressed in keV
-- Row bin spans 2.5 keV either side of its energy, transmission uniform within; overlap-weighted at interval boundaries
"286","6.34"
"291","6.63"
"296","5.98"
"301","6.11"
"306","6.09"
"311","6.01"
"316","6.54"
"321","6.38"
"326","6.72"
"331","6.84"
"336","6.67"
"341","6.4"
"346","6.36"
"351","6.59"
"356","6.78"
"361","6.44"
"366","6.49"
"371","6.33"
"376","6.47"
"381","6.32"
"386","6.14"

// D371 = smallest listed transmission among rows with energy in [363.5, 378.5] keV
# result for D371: 6.33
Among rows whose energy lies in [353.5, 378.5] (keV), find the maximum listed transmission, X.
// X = 6.78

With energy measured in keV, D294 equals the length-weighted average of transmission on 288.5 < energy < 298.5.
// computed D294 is 6.3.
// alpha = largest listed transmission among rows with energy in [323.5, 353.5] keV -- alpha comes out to 6.84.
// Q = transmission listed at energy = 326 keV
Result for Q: 6.72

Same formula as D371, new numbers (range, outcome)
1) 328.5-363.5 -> 6.36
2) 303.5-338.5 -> 6.01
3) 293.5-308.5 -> 5.98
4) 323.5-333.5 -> 6.72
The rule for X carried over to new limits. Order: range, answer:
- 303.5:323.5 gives 6.54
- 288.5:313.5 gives 6.63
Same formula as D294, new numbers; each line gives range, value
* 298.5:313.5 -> 6.07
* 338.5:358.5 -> 6.53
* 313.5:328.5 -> 6.55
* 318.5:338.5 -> 6.65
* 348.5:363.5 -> 6.6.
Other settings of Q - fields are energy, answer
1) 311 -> 6.01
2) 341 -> 6.4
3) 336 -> 6.67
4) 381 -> 6.32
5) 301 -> 6.11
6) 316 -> 6.54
